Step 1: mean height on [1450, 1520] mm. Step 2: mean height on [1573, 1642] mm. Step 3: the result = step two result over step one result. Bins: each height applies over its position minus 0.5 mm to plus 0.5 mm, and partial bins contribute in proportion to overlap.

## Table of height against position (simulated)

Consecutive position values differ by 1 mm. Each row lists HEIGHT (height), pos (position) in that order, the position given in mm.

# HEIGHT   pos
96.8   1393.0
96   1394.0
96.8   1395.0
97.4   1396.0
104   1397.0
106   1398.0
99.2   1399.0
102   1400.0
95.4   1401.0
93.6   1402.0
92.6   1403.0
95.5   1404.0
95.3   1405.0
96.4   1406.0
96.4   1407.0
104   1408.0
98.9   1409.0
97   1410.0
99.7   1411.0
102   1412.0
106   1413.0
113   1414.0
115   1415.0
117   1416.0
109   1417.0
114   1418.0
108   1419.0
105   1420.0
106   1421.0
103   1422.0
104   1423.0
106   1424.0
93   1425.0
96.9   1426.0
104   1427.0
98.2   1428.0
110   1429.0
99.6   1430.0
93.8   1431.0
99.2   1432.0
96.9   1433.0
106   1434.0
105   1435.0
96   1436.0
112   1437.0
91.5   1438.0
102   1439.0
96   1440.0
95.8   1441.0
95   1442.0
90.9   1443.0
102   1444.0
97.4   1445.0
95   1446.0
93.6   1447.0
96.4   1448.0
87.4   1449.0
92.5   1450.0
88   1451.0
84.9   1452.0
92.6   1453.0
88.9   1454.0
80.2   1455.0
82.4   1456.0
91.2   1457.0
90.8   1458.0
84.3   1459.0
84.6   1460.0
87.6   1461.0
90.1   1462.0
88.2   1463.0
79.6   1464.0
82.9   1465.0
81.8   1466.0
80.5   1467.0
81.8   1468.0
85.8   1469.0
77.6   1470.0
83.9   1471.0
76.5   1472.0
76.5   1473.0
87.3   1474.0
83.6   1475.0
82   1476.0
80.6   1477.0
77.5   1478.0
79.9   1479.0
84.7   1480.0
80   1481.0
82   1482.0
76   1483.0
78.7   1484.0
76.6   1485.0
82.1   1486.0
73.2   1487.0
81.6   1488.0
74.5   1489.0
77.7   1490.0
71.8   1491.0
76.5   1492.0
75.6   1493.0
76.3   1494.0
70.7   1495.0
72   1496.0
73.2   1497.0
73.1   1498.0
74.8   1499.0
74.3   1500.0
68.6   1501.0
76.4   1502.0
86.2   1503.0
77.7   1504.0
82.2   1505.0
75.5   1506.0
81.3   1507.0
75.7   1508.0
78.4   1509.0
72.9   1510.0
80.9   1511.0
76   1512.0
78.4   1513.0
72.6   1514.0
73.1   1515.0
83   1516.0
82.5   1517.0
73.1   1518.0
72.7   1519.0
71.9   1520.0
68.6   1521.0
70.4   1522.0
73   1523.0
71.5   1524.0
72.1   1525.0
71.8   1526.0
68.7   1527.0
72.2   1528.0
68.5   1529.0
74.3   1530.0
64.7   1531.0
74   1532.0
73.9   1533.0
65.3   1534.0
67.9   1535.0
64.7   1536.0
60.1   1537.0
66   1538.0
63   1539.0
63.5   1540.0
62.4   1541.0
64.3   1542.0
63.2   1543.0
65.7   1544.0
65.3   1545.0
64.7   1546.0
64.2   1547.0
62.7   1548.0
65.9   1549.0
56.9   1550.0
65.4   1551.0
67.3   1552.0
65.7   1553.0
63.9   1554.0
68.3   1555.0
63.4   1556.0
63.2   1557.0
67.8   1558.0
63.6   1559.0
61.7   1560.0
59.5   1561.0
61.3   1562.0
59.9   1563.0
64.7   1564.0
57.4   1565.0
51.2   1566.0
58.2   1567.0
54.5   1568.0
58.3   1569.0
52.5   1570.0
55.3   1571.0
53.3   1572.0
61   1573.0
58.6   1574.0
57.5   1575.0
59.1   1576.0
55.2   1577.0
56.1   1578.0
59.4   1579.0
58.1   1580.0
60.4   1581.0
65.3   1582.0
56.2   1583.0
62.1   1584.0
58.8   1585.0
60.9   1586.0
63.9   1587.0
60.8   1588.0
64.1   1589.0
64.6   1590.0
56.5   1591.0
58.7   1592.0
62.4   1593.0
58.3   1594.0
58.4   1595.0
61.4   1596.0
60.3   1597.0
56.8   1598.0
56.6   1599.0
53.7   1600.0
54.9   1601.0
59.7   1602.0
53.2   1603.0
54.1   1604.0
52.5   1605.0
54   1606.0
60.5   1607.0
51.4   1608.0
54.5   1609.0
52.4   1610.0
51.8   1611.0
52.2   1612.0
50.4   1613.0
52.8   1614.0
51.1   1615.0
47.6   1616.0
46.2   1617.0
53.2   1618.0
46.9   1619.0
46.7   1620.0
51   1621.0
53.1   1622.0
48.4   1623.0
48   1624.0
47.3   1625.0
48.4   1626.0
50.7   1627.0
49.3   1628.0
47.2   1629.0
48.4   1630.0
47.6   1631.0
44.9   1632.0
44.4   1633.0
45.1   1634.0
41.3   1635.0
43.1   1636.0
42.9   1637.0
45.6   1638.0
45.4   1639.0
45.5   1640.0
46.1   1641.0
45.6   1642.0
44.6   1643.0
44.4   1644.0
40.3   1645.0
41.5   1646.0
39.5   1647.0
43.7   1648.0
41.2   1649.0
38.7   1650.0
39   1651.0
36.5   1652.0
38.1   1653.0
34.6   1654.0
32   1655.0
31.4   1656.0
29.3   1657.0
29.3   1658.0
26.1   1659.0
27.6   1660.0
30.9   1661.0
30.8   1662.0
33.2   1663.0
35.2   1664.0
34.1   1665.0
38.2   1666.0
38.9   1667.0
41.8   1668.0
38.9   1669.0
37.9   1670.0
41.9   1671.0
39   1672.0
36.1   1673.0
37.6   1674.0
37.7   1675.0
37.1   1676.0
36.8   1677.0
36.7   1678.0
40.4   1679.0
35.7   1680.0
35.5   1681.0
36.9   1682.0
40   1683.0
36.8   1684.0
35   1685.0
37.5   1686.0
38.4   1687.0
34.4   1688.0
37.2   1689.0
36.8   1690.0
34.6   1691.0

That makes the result 0.67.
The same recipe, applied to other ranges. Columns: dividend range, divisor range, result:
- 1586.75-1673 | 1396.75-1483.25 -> 0.49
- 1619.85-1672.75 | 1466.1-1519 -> 0.53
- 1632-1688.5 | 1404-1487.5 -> 0.41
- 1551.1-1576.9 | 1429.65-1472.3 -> 0.66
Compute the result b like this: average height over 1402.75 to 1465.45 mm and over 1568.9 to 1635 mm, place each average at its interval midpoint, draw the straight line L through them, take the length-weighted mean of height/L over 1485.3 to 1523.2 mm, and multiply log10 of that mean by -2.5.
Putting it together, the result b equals 0.05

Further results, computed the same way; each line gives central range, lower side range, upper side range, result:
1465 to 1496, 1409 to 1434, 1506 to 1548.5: 0.08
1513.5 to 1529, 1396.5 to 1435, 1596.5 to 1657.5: 0.03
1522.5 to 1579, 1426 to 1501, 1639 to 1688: 0.03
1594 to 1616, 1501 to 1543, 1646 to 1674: -0.09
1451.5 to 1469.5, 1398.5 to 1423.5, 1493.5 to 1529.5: 0.04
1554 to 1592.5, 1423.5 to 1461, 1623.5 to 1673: 0.00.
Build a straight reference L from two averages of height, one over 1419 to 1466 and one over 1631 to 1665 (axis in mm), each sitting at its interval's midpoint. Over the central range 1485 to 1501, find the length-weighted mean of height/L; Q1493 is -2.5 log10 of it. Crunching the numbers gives 0.09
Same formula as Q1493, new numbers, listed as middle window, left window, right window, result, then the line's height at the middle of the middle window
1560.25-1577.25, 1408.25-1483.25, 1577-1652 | 0.096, 62.9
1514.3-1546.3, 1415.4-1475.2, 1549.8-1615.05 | 0.043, 72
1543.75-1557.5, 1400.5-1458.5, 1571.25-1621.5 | 0.056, 67.9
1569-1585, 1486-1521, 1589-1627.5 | 0.043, 60.4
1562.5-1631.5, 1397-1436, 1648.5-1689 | -0.014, 54.8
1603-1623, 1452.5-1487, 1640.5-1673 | -0.083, 47.8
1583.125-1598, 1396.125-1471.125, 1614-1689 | -0.079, 56.3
